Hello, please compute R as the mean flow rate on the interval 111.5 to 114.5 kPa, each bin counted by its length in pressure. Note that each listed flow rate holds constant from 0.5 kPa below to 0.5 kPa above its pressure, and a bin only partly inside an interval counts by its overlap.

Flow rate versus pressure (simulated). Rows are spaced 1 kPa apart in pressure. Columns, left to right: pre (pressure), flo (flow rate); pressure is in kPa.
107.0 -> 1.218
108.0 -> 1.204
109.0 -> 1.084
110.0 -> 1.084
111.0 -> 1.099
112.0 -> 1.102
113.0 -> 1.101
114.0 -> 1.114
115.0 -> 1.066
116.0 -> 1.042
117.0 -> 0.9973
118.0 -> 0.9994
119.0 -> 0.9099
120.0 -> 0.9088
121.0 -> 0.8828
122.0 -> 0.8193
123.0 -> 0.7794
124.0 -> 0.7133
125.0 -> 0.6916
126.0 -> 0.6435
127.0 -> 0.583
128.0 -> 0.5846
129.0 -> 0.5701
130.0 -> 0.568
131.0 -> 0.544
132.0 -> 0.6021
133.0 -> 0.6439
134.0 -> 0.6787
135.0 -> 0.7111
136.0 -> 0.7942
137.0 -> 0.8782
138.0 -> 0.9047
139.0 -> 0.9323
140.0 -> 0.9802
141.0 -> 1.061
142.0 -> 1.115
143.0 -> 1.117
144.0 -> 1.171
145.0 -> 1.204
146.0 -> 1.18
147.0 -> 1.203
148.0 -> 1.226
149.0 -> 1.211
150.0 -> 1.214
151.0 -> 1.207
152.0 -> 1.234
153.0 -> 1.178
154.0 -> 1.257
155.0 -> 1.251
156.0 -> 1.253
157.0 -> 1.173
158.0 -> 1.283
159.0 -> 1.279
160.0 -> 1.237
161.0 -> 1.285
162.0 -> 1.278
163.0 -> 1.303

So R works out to 1.11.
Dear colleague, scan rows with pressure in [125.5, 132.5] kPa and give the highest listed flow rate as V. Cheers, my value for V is 0.6435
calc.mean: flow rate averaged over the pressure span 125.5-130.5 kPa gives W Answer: 0.59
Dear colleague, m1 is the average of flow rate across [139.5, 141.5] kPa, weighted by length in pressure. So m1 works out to 1.02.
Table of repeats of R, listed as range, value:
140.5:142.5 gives 1.09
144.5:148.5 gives 1.2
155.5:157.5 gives 1.21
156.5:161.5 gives 1.25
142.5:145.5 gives 1.16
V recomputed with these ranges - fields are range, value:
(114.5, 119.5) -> 1.066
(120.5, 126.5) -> 0.8828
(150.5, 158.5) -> 1.283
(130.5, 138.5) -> 0.9047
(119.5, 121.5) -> 0.9088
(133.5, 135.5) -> 0.7111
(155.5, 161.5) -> 1.285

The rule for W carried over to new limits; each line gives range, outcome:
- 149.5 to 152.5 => 1.22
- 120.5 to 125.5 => 0.777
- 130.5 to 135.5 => 0.636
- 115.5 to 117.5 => 1.02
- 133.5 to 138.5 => 0.793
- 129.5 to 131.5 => 0.556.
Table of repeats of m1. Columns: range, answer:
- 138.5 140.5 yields 0.956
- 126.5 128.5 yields 0.584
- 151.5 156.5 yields 1.23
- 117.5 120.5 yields 0.939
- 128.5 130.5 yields 0.569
